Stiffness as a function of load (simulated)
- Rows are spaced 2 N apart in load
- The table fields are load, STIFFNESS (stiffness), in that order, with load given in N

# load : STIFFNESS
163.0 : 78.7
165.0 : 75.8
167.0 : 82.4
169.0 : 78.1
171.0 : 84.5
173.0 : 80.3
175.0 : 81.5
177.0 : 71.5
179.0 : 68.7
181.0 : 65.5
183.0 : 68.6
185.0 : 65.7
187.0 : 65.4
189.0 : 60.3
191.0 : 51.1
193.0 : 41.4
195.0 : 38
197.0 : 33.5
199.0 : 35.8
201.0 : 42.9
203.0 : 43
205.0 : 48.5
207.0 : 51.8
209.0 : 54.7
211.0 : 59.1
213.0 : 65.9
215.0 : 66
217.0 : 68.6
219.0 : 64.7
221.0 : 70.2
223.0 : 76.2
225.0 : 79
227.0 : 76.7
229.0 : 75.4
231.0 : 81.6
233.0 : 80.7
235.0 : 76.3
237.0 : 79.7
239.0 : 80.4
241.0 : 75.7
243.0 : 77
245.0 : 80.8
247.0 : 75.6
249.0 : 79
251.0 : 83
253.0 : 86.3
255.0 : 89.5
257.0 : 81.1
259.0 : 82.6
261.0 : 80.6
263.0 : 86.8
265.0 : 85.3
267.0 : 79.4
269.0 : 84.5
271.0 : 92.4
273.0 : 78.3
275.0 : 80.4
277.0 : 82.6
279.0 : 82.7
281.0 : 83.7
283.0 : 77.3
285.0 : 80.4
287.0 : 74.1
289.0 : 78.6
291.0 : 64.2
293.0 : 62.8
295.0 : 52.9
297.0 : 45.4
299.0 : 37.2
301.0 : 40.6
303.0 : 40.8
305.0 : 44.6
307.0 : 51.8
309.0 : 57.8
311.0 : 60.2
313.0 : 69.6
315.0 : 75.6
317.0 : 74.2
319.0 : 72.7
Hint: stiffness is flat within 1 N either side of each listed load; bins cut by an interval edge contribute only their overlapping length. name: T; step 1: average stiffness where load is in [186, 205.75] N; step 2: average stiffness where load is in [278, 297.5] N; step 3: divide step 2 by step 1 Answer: 1.5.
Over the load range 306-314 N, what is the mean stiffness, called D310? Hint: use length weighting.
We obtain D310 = 59.9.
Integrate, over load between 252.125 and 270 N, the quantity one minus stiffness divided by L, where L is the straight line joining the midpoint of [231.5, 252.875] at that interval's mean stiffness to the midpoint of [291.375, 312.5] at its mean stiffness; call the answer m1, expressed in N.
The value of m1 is -3.6 N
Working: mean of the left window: 79.2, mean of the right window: 50.3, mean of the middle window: 84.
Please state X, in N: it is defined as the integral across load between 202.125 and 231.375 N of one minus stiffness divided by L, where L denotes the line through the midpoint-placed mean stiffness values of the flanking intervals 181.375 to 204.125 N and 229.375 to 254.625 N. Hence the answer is -0.1 N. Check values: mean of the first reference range 50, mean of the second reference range 79.8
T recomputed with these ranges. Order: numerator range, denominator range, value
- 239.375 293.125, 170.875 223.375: 1.35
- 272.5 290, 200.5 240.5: 1.18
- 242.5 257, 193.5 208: 1.95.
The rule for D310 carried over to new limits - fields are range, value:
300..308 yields 44.5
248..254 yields 82.8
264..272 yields 85.4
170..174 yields 82.4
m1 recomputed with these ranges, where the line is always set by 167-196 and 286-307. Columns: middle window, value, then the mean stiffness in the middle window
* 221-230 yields -2.11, 76.1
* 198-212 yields 3.46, 48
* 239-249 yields -3.04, 77.8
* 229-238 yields -2.72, 79.1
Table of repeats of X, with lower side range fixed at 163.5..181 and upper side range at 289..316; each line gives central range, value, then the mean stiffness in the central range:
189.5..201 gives 5.05 N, 41.1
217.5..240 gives -2.93 N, 76.3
